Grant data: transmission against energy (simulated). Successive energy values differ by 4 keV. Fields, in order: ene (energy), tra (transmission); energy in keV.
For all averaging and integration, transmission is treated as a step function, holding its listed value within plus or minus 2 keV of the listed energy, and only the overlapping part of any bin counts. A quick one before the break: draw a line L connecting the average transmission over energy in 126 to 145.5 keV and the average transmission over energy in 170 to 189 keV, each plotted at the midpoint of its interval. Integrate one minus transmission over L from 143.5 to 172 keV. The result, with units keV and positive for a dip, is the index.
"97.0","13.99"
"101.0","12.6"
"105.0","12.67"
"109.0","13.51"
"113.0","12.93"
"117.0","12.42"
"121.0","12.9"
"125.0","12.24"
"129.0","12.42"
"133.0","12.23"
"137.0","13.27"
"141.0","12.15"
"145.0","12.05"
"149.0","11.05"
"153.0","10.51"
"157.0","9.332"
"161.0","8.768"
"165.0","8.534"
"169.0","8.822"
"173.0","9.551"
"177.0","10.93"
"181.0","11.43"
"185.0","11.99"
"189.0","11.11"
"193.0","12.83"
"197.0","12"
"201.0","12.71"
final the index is 4.5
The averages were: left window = 12.4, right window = 10.9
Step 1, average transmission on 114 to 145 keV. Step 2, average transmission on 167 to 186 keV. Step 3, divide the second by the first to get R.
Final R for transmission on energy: 0.8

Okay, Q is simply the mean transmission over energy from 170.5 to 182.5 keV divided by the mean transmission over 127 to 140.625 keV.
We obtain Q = 0.8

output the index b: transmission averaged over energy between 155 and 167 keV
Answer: 8.88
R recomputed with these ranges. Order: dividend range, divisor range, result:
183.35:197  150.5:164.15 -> 1.26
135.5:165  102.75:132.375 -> 0.85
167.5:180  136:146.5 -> 0.80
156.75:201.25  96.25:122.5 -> 0.82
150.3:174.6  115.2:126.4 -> 0.74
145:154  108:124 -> 0.86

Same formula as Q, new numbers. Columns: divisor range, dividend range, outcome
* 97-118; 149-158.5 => 0.79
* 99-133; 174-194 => 0.91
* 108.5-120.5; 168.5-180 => 0.78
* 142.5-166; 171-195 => 1.11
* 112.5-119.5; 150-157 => 0.81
